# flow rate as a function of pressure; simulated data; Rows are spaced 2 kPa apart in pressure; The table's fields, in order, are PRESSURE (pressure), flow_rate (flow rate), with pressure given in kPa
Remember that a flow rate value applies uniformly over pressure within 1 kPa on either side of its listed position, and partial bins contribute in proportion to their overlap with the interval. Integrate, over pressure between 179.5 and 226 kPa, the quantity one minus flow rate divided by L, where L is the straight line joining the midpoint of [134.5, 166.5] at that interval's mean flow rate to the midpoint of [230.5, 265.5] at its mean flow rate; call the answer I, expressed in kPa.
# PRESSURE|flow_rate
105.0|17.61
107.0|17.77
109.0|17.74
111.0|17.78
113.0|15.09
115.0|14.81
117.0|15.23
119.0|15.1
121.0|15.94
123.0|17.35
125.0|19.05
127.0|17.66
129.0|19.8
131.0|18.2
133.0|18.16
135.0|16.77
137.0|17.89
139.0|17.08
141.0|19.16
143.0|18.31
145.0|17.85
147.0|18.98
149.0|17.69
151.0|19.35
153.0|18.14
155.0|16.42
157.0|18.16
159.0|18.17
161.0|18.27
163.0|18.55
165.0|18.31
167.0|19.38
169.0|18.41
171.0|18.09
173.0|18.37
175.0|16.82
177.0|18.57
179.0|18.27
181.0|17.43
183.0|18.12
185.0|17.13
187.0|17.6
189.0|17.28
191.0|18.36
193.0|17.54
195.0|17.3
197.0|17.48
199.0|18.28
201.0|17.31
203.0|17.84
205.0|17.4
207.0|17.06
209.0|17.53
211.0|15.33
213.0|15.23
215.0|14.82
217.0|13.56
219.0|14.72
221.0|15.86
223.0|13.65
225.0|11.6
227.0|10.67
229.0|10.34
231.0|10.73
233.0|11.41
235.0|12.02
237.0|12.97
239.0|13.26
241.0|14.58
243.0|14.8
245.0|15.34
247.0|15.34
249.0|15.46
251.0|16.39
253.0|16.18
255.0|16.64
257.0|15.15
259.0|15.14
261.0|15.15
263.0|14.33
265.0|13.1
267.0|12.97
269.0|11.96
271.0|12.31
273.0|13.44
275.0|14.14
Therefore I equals -0.93 kPa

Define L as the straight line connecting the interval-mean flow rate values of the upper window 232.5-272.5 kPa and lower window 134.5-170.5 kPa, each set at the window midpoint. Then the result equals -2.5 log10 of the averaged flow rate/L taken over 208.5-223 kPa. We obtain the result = 0.04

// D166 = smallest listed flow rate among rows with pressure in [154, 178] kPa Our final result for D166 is 16.42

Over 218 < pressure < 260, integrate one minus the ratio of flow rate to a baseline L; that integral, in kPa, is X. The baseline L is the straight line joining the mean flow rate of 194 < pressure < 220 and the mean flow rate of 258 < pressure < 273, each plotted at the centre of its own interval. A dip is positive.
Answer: 2.5 kPa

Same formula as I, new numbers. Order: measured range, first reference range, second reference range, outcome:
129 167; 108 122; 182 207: -3.47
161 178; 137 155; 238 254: -0.81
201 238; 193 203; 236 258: 5.46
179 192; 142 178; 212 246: -1.05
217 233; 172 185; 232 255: 3.04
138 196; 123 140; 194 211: -1.06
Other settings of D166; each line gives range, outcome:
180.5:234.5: 10.34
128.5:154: 16.77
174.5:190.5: 16.82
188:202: 17.28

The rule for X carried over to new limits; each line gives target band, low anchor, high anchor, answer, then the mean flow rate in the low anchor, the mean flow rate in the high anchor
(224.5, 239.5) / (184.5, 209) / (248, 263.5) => 4.4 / 17.6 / 15.6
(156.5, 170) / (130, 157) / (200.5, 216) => -0.7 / 18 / 16.5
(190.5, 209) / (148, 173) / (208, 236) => -3.0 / 18.2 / 13.4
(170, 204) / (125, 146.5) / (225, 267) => -3.4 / 18.2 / 13.9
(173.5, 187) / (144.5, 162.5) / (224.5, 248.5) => -1.1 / 18.1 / 12.8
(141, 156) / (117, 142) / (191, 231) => -1.0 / 17.6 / 15.4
